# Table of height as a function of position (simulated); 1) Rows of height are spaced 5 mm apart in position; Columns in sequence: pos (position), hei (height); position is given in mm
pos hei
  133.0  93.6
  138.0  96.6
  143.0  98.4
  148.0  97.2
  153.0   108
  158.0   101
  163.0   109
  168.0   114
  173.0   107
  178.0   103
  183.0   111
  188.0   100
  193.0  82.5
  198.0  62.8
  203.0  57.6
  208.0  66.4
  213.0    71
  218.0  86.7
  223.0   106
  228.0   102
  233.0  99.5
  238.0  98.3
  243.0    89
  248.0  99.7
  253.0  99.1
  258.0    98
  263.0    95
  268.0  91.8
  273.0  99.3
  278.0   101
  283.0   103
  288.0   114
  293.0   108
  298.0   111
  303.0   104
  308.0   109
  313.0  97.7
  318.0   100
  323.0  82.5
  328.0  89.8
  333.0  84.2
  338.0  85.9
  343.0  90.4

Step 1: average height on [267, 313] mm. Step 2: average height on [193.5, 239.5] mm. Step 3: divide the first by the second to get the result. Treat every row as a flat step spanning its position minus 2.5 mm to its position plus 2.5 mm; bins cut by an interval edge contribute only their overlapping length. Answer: 1.3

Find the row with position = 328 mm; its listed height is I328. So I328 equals 89.8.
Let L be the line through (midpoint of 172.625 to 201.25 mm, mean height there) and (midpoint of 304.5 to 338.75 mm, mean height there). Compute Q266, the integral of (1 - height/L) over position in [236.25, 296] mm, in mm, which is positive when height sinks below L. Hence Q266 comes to -4.3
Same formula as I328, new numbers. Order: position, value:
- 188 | 100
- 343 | 90.4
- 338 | 85.9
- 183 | 111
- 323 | 82.5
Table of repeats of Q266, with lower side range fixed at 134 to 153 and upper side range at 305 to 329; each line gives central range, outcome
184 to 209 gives 5.4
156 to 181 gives -2.2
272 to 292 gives -1.7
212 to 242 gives 0.8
